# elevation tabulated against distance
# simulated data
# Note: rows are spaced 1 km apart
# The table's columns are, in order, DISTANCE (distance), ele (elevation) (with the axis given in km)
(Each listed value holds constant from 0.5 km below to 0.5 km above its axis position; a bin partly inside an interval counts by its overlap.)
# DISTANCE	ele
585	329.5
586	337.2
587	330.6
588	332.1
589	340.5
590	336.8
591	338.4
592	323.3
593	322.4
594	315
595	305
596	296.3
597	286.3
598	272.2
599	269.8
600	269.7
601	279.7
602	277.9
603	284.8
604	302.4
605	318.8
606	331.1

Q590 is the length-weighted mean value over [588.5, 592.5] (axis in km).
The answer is 335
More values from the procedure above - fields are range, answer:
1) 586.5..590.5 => 335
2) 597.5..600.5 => 271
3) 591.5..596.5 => 312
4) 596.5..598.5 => 279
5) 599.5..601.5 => 275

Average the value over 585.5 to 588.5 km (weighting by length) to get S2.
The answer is 333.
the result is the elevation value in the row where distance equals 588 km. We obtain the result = 332.1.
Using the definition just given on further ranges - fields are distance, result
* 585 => 329.5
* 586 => 337.2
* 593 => 322.4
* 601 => 279.7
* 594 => 315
